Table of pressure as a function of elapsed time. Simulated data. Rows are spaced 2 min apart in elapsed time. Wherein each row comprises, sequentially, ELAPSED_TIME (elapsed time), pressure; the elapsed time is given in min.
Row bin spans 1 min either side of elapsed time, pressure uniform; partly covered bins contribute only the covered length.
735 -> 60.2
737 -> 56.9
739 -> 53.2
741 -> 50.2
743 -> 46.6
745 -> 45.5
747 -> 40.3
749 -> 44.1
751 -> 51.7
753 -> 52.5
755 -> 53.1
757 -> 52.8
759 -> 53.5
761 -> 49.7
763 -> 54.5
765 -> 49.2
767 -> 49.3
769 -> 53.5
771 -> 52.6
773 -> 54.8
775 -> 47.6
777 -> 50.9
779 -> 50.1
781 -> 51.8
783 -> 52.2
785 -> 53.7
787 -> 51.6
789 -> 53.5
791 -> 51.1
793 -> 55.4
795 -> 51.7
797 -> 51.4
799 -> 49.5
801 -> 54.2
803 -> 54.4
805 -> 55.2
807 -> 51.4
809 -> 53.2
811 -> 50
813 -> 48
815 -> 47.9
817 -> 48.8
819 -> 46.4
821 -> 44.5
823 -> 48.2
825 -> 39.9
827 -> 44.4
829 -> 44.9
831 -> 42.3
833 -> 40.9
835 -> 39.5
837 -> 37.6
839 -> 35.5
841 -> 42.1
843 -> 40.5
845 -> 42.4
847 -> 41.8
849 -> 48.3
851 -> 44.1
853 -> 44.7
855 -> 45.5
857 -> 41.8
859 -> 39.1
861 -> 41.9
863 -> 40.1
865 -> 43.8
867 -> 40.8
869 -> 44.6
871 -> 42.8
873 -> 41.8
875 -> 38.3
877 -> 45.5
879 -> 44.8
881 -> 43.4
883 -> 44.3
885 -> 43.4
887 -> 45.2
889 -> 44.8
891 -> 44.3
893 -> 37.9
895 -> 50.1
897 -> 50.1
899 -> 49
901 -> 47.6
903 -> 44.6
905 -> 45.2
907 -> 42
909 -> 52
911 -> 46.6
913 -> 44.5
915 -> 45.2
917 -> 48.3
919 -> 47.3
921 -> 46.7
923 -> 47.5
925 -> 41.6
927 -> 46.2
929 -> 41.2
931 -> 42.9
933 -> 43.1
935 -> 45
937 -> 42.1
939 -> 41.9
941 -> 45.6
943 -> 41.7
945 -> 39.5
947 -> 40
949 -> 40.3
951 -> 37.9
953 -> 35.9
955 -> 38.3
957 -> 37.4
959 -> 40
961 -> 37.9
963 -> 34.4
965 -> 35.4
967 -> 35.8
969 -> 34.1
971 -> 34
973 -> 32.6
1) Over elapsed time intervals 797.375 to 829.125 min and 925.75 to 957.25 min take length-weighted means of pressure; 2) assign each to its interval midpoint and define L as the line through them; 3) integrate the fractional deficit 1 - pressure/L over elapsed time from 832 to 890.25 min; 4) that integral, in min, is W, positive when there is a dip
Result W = 4.6 min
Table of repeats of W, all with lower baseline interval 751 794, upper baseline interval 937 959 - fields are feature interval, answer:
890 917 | -1.98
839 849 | 1.14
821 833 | 1.14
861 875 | 1.07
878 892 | 0.00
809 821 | 0.20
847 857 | 0.36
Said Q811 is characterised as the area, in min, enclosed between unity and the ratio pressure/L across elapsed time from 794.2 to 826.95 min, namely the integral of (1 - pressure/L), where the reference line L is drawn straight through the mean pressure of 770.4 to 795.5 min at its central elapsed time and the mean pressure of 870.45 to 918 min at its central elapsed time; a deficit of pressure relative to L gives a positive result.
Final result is 0.6 min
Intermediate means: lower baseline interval 52.1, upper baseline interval 45.1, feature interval 49.5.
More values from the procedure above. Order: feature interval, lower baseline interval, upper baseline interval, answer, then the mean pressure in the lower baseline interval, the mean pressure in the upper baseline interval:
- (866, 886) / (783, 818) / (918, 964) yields 1.43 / 51.8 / 41.5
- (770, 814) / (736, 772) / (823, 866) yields -4.74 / 50.5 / 42.1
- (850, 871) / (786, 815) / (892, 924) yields 2.71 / 52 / 46.5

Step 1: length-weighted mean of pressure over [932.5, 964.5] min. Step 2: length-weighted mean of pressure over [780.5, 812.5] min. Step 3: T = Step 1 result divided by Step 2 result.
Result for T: 0.76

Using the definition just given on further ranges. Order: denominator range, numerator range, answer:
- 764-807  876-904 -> 0.87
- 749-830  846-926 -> 0.88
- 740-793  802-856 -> 0.89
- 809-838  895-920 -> 1.05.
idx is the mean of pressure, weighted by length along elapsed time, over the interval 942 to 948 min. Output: 40.4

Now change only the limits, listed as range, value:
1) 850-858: 44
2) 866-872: 42.7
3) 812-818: 48.2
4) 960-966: 35.9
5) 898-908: 45.7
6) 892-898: 46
